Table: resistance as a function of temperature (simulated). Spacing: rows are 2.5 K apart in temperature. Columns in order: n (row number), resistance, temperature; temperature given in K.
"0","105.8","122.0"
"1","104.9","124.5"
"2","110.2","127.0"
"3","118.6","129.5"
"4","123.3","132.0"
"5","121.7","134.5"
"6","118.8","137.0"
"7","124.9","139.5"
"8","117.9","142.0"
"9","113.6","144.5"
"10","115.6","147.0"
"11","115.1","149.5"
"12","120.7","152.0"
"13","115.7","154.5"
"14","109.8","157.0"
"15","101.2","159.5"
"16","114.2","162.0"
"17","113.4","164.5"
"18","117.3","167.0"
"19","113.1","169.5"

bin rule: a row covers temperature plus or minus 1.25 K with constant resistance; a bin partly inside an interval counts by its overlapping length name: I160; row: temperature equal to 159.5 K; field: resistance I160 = 101.2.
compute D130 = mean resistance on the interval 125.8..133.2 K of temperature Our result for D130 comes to 117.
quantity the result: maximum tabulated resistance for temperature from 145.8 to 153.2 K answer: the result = 120.7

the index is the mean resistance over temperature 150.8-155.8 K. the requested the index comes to 118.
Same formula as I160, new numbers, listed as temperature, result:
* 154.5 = 115.7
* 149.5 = 115.1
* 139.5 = 124.9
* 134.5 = 121.7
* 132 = 123.3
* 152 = 120.7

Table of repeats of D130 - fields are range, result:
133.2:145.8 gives 119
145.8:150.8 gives 115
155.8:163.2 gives 108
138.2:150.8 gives 117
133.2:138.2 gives 120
